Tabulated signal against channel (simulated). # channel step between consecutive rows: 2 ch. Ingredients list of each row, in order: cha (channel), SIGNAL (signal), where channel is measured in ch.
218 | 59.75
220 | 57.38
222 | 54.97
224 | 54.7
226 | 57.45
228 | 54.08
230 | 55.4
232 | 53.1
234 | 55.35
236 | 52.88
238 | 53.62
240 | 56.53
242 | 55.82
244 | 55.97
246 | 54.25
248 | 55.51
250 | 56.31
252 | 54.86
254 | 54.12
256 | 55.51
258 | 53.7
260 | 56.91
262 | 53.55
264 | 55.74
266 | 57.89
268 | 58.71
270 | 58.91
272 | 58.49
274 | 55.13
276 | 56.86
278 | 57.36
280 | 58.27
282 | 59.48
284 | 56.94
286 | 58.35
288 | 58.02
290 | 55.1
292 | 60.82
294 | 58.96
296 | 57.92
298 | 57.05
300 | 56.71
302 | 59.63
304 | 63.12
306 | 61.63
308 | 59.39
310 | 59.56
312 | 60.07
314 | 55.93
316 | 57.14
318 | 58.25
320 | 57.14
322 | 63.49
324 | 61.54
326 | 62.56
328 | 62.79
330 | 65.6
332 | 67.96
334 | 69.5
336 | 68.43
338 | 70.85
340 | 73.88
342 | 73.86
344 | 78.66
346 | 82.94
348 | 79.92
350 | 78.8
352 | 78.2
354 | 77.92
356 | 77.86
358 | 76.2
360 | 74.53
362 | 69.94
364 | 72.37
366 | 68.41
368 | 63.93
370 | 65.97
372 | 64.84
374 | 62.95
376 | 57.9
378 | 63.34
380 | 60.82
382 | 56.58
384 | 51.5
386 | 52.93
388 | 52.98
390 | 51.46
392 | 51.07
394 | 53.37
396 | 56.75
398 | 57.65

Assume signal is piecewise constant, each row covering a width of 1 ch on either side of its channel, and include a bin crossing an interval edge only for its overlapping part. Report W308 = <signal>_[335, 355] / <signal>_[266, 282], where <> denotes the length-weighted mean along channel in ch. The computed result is 1.32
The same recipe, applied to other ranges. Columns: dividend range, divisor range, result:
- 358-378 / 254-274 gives 1.19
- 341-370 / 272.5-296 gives 1.30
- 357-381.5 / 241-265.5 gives 1.20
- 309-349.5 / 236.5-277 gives 1.19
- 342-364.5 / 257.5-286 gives 1.35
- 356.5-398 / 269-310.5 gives 1.05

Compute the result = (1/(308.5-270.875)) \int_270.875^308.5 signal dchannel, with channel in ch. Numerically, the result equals 58.4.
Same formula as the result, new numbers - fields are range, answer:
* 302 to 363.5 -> 68.1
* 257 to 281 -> 56.8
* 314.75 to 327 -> 59.9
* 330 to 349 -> 73.6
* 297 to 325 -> 59.3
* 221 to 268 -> 55.2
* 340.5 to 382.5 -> 71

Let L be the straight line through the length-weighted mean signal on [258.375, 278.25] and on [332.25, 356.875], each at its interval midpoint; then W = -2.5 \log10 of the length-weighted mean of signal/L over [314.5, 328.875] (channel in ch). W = 0.16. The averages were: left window 56.8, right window 75.6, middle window 60.2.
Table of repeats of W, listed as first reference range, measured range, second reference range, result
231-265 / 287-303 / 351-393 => 0.01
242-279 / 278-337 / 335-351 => 0.12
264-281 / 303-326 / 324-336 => 0.06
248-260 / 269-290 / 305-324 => -0.01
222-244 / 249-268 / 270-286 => 0.02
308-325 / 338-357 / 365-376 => -0.24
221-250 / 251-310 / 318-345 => 0.06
